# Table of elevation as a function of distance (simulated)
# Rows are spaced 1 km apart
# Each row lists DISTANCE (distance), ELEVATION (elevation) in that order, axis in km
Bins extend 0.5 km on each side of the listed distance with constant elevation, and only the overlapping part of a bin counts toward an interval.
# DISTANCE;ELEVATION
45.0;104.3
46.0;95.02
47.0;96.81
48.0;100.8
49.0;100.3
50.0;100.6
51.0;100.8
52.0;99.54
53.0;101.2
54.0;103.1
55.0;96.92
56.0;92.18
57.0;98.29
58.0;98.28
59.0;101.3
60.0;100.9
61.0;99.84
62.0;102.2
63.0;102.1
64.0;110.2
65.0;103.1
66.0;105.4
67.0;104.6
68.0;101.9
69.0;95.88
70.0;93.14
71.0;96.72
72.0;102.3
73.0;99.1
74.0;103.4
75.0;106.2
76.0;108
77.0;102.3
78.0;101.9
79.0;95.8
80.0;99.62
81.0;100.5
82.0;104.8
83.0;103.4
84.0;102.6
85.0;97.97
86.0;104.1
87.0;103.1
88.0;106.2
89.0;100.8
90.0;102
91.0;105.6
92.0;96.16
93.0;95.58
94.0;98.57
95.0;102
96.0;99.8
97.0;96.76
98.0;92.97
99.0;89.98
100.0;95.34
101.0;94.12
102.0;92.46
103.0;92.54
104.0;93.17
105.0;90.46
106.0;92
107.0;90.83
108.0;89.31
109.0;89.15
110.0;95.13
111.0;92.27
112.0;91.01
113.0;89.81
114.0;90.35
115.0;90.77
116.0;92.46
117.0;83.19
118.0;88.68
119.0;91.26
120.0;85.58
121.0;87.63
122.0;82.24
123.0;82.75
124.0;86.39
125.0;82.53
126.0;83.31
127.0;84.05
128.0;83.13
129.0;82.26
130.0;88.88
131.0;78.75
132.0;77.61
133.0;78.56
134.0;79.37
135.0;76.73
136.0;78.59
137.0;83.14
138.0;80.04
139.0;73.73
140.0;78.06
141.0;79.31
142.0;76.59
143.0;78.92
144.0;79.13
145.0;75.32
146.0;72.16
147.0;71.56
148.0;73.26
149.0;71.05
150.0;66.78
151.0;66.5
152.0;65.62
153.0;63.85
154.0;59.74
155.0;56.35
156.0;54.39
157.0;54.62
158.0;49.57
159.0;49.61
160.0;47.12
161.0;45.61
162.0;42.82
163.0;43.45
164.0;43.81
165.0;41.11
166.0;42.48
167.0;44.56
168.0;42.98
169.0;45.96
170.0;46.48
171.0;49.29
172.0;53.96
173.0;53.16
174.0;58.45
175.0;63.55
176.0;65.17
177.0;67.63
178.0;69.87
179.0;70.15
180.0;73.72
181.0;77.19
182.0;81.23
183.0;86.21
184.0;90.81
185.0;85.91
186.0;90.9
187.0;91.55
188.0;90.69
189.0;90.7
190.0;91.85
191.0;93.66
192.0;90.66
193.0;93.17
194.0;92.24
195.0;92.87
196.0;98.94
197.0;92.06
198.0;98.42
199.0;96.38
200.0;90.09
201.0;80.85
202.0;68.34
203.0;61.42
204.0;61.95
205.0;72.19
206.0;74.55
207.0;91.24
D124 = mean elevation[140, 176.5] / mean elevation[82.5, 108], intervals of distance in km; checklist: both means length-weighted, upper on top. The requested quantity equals 0.6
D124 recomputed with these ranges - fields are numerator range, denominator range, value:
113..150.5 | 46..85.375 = 0.80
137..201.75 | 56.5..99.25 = 0.70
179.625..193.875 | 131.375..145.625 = 1.13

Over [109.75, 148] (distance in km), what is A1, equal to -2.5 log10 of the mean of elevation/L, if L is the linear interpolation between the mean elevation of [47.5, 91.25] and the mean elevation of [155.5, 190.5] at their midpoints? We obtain -0.05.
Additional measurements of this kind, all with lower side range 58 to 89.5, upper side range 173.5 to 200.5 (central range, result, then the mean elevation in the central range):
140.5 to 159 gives 0.32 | 67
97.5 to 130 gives 0.08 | 89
